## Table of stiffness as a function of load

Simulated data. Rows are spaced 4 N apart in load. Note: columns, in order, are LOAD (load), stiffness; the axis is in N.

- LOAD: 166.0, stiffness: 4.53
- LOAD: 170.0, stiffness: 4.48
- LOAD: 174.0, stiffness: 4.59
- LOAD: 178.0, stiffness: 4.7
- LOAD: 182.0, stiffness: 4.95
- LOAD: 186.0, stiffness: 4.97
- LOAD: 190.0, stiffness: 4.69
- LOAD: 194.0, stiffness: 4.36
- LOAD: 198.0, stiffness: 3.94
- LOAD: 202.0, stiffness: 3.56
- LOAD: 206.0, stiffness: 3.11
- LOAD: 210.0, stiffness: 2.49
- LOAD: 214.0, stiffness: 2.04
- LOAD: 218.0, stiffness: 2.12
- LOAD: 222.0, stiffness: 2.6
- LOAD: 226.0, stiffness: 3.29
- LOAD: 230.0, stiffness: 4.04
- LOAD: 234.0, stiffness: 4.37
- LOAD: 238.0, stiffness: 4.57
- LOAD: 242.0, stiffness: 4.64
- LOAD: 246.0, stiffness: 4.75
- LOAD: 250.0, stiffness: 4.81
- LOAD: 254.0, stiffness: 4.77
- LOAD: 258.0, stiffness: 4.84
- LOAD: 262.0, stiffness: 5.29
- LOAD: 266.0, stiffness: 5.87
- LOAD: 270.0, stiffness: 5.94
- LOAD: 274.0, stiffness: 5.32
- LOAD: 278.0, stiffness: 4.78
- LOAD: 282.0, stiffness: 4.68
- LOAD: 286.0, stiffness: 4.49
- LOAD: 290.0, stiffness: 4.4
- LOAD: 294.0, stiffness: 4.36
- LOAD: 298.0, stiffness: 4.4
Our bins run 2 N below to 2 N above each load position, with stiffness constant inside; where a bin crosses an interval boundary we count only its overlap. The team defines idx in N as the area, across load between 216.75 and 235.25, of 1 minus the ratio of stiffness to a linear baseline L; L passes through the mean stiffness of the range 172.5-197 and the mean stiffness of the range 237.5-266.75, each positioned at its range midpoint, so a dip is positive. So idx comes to 5.9 N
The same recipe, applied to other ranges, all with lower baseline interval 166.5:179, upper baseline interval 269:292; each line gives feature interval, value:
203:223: 9.3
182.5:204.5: 1.5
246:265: -0.6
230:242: 0.8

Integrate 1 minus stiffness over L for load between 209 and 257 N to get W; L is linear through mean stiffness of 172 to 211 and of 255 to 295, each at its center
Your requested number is 9.00 N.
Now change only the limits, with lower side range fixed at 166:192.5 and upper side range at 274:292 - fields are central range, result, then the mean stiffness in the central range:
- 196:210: 3.9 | 3.39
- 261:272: -2.5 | 5.74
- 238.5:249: 0.0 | 4.69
